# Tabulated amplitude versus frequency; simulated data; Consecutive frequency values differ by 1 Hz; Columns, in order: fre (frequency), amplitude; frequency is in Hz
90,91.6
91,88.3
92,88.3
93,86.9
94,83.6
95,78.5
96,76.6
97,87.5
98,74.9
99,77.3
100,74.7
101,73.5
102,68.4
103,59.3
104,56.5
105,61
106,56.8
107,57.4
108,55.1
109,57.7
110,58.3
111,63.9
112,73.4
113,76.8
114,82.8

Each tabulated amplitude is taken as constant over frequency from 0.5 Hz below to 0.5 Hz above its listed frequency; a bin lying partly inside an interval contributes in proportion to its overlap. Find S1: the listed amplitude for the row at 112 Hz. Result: 73.4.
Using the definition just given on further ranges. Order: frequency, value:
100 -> 74.7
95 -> 78.5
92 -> 88.3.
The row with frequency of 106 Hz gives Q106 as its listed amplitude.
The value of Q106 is 56.8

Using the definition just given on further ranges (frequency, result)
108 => 55.1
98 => 74.9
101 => 73.5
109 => 57.7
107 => 57.4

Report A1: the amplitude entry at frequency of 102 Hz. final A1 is 68.4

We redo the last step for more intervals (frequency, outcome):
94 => 83.6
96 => 76.6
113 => 76.8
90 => 91.6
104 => 56.5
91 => 88.3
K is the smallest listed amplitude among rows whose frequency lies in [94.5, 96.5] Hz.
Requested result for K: 76.6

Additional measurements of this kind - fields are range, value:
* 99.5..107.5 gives 56.5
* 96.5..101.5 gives 73.5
